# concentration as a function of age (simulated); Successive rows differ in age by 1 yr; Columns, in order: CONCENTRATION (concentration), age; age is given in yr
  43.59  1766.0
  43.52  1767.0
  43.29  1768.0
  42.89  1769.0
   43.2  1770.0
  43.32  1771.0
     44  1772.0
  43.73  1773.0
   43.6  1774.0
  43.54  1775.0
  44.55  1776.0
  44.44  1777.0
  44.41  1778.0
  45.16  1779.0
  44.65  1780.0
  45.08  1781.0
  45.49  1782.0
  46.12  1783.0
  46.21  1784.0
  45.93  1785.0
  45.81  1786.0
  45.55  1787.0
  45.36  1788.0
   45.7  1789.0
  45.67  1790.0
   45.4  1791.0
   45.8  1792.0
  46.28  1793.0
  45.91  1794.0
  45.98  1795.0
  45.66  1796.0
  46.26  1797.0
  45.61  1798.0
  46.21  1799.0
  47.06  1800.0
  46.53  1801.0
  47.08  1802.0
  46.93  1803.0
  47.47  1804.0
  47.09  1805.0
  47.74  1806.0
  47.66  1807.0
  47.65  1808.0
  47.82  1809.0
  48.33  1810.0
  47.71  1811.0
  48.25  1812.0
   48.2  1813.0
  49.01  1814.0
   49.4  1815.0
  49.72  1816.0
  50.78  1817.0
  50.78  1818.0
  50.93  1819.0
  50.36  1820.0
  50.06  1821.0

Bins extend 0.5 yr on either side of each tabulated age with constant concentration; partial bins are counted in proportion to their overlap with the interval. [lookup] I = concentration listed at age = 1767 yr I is 43.52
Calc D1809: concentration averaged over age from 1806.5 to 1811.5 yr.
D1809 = 47.8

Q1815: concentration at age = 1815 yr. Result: 49.4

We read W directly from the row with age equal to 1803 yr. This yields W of 46.93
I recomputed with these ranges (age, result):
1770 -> 43.2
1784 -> 46.21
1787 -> 45.55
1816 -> 49.72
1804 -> 47.47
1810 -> 48.33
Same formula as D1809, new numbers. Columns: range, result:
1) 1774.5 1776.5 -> 44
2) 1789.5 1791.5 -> 45.5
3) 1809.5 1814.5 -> 48.3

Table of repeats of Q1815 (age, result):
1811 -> 47.71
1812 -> 48.25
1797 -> 46.26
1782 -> 45.49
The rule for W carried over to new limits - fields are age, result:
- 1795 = 45.98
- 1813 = 48.2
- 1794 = 45.91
